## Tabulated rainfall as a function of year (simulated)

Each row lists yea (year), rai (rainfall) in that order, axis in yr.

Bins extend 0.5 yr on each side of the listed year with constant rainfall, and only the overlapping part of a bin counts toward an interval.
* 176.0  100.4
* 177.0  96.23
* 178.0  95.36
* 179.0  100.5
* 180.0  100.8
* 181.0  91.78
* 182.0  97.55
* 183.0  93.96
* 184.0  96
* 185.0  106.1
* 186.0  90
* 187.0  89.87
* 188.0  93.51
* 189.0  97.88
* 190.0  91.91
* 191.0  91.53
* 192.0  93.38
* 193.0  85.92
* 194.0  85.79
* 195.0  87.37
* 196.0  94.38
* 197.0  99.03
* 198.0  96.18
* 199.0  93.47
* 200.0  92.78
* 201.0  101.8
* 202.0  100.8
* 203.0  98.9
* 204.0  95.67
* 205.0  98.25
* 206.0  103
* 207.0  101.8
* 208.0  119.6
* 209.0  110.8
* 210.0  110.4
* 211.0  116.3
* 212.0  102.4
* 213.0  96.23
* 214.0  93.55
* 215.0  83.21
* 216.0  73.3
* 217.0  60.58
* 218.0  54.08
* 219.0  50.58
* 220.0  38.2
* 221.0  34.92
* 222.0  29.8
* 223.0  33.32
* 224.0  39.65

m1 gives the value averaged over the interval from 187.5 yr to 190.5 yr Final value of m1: 94.4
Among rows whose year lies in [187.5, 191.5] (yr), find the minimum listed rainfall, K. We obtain 91.53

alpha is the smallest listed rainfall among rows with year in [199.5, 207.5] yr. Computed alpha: 92.78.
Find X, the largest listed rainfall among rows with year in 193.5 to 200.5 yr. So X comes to 99.03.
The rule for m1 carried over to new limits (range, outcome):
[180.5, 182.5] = 94.7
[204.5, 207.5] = 101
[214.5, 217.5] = 72.4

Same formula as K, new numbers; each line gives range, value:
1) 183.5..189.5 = 89.87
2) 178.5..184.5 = 91.78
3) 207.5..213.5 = 96.23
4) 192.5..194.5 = 85.79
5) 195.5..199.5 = 93.47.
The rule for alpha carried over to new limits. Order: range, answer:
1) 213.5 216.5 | 73.3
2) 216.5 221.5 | 34.92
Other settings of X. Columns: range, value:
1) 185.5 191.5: 97.88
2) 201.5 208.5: 119.6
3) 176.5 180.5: 100.8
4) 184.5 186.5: 106.1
